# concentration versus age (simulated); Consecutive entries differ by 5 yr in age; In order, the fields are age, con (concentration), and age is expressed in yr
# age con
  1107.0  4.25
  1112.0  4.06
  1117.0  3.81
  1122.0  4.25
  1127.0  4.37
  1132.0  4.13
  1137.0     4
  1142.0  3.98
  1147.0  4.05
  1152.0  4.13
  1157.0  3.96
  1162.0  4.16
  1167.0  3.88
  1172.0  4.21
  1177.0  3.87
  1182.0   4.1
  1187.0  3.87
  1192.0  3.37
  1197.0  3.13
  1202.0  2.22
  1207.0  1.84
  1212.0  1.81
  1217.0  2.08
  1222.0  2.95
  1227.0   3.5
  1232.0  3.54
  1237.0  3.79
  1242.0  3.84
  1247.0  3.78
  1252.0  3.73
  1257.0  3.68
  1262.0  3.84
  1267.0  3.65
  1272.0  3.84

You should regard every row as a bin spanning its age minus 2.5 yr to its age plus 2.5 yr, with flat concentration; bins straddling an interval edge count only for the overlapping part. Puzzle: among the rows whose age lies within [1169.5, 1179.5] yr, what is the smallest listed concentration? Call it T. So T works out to 3.87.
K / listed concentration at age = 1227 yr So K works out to 3.5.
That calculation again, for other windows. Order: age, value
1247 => 3.78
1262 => 3.84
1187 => 3.87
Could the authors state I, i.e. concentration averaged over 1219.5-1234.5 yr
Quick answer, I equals 3.33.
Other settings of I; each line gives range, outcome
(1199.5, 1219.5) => 1.99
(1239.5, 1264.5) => 3.77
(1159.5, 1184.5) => 4.04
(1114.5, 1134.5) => 4.14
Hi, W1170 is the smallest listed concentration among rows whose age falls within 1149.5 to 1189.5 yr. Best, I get 3.87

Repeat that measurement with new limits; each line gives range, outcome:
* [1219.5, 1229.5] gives 2.95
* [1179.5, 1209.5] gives 1.84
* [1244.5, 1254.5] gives 3.73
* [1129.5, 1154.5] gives 3.98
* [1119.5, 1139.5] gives 4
